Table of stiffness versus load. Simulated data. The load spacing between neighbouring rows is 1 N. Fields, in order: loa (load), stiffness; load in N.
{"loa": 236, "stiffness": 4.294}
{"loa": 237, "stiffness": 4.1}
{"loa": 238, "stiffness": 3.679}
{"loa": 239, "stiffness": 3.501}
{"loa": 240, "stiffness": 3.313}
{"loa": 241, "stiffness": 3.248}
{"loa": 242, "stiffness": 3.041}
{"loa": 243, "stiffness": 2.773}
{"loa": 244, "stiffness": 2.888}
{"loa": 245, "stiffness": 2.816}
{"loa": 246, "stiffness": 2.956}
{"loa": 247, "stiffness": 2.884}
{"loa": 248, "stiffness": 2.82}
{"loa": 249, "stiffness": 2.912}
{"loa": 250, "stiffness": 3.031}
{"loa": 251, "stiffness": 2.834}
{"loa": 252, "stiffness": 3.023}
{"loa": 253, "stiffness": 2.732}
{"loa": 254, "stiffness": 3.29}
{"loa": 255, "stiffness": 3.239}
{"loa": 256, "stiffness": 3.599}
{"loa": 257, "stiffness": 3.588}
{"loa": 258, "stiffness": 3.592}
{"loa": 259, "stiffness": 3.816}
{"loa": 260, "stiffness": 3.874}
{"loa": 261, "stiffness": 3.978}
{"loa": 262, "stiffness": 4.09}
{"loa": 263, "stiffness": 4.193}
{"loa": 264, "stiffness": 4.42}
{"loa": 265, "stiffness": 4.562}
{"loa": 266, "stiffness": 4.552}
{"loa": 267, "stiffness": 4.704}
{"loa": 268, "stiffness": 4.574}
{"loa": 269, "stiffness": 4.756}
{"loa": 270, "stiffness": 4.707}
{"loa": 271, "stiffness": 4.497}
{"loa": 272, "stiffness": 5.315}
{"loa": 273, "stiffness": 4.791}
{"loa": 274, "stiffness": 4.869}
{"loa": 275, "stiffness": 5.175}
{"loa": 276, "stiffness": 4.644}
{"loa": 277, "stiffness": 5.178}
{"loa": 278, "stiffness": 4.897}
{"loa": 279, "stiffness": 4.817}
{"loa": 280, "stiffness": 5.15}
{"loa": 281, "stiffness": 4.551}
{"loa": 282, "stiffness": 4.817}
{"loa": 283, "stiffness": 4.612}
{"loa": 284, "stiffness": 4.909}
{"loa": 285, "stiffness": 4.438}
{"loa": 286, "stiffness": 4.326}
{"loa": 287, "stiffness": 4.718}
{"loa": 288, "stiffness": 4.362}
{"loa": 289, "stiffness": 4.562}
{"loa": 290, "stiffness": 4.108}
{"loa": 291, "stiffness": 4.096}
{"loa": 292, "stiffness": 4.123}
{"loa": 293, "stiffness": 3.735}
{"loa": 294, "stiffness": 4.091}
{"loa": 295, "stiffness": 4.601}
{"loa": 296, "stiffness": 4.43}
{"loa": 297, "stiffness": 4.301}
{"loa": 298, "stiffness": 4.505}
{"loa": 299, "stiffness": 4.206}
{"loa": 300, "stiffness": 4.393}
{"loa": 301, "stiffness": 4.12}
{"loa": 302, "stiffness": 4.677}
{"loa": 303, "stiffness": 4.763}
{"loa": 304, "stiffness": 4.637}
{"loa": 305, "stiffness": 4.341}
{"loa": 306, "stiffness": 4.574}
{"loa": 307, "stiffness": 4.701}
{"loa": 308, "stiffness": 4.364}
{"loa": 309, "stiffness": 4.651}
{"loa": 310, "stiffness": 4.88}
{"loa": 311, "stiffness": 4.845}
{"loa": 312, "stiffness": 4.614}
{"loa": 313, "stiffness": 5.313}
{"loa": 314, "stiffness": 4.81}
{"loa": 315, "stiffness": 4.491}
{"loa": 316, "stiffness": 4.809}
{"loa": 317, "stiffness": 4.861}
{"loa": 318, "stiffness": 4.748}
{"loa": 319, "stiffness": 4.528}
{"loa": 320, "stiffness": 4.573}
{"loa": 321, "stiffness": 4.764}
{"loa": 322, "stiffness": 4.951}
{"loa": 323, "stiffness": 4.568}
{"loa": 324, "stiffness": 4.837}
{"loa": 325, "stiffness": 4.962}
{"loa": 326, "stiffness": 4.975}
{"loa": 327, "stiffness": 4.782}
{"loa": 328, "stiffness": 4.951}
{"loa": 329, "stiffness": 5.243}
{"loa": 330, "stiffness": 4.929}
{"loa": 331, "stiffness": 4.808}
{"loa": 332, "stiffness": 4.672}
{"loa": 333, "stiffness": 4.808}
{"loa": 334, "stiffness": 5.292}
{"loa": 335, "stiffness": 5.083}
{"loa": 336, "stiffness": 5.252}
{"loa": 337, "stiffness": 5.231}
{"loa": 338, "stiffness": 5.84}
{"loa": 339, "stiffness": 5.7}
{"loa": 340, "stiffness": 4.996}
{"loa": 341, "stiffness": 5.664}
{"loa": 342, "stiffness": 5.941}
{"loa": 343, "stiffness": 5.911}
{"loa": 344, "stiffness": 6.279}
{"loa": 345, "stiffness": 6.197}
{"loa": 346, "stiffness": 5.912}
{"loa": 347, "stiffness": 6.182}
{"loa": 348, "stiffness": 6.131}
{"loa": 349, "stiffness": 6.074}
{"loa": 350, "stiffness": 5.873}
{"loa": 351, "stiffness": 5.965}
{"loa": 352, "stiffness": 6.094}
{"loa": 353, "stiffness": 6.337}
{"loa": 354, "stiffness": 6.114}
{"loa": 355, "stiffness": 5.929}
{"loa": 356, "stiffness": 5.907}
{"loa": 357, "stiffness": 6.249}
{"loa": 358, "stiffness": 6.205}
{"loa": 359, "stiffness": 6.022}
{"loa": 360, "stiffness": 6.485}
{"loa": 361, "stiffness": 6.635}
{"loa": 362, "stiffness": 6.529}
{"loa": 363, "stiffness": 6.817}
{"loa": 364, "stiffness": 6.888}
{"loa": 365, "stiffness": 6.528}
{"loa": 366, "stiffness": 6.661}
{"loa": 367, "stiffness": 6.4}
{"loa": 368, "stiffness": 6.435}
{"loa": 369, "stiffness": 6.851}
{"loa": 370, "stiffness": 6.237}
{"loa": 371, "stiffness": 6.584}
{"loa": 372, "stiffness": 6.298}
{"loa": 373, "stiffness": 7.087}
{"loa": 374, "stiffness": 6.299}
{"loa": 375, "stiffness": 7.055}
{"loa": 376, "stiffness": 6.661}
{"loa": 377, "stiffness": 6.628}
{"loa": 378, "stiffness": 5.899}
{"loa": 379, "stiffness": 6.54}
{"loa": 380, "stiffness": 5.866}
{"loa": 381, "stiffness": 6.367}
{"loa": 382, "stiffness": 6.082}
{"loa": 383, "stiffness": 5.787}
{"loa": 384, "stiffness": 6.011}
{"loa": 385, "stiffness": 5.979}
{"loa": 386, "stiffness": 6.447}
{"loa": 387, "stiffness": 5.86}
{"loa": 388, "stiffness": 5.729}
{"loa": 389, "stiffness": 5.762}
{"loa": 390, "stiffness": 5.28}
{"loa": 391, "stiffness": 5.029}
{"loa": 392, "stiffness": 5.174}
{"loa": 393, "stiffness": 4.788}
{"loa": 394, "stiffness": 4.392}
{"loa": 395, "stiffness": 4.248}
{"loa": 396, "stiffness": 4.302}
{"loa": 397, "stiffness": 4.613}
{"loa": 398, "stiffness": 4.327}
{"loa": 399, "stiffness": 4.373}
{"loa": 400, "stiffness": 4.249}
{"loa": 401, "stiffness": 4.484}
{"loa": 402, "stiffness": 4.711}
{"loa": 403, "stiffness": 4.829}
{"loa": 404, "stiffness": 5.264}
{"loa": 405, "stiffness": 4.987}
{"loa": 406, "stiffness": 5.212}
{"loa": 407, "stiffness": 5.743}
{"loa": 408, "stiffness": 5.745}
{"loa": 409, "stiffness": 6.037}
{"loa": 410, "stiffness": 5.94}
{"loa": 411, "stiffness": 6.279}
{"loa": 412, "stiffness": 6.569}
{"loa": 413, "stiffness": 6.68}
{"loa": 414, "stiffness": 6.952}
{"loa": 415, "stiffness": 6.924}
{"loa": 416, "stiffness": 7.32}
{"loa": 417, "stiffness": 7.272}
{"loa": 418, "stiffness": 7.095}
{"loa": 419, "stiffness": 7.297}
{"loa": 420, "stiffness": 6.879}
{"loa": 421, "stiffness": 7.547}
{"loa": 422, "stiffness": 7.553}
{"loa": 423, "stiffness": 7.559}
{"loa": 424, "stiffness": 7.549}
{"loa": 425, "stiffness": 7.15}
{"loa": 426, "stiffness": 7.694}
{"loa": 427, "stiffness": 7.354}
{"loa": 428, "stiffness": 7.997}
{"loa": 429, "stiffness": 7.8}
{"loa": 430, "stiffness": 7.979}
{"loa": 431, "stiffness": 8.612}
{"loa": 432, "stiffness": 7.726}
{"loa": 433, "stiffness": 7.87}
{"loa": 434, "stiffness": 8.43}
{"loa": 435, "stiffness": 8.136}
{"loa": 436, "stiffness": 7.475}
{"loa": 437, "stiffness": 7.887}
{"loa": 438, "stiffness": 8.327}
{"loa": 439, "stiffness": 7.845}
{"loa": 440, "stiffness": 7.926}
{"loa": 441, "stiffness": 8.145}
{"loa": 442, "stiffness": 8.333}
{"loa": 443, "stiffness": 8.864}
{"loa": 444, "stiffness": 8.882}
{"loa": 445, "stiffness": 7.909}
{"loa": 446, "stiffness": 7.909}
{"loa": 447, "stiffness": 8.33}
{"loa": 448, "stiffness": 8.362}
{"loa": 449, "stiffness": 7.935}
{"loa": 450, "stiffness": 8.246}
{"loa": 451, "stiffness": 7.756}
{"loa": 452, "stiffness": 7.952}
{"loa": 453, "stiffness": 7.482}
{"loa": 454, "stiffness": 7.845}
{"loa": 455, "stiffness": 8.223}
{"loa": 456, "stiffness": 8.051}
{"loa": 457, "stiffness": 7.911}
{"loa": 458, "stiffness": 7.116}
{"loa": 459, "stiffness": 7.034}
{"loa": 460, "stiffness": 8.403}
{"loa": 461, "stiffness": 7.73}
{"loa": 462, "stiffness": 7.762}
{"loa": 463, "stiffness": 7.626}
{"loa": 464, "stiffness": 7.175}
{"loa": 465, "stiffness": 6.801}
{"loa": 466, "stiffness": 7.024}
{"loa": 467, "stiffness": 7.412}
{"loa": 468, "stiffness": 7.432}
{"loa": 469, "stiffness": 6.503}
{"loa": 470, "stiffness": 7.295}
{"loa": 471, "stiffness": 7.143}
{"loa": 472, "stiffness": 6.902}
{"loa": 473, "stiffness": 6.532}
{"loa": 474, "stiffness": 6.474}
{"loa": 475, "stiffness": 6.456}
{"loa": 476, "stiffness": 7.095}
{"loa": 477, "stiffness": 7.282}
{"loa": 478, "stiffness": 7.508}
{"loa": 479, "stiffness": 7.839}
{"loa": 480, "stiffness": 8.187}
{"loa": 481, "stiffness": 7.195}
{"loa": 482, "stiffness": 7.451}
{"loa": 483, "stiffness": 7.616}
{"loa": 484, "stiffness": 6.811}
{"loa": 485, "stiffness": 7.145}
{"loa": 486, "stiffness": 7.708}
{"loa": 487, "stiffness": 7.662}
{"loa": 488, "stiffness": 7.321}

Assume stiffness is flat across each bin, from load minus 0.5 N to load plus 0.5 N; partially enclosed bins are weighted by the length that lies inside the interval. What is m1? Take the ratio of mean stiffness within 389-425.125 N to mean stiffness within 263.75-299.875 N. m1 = 1.3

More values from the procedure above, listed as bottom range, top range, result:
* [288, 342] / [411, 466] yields 1.63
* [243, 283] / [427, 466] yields 1.97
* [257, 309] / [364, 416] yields 1.30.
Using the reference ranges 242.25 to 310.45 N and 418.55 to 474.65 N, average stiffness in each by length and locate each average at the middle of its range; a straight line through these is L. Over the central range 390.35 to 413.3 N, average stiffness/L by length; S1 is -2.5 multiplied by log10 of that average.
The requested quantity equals 0.31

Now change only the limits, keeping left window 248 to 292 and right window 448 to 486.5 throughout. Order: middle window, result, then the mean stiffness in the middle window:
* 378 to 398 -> 0.125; 5.47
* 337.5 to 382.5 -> -0.101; 6.25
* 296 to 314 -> 0.051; 4.58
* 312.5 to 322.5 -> 0.049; 4.78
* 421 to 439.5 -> -0.146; 7.82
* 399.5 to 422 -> 0.070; 6.12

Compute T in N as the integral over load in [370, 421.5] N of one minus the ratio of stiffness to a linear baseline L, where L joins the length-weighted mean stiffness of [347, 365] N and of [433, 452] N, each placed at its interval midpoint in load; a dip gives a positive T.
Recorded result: 8.93 N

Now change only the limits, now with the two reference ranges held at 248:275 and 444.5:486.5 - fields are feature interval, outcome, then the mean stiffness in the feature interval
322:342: 0.4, 5.1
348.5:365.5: -2.0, 6.27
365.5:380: -1.5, 6.52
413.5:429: -1.4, 7.36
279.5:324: 1.0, 4.56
